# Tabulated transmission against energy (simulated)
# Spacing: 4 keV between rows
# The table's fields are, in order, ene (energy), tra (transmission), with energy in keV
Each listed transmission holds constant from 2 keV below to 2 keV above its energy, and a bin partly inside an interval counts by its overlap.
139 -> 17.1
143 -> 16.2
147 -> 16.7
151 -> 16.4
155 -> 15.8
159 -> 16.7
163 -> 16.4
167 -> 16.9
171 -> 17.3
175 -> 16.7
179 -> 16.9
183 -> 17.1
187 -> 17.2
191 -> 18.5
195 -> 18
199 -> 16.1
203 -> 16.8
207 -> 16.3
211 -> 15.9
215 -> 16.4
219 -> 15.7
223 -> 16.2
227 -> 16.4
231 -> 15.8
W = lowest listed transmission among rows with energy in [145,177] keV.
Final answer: 15.8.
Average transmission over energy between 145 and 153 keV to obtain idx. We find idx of 16.5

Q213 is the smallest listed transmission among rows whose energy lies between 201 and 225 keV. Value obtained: 15.7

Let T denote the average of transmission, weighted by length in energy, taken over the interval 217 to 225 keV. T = 15.9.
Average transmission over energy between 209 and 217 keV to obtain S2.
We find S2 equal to 16.1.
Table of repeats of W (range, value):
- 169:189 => 16.7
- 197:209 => 16.1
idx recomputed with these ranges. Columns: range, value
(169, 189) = 17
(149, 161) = 16.3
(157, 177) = 16.8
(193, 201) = 17.1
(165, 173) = 17.1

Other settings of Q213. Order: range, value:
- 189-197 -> 18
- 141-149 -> 16.2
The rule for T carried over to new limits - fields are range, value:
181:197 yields 17.7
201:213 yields 16.3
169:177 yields 17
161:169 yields 16.6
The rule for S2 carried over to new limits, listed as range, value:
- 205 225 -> 16.1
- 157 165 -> 16.5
